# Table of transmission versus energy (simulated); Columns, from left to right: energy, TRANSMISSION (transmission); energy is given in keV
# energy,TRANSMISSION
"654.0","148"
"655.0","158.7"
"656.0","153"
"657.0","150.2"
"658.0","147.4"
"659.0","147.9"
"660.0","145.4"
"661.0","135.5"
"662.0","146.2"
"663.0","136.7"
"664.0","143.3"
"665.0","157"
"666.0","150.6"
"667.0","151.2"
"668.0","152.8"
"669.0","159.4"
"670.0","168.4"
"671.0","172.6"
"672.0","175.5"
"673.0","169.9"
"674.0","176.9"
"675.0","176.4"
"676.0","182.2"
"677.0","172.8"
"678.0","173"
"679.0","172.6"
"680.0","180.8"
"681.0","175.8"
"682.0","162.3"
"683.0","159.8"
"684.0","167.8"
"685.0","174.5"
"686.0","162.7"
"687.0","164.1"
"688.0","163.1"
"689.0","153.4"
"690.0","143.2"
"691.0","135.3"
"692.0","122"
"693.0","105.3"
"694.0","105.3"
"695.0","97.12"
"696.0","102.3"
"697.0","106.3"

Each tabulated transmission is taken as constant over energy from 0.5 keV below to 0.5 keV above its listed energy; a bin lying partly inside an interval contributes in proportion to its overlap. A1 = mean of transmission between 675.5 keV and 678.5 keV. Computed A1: 176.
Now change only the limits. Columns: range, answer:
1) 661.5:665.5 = 146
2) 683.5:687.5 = 167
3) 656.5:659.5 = 148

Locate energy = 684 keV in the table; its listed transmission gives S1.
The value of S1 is 167.8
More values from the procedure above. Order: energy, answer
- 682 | 162.3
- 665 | 157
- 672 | 175.5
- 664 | 143.3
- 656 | 153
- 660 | 145.4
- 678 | 173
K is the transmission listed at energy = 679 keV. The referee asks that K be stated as 172.6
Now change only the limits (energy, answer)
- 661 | 135.5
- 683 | 159.8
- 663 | 136.7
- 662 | 146.2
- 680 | 180.8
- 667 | 151.2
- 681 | 175.8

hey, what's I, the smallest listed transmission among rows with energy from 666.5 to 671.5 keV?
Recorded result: 151.2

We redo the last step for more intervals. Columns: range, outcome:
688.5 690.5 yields 143.2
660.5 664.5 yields 135.5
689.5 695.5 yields 97.12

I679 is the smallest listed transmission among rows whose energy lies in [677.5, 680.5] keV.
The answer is 172.6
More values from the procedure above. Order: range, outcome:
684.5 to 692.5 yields 122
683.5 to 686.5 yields 162.7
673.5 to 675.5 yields 176.4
